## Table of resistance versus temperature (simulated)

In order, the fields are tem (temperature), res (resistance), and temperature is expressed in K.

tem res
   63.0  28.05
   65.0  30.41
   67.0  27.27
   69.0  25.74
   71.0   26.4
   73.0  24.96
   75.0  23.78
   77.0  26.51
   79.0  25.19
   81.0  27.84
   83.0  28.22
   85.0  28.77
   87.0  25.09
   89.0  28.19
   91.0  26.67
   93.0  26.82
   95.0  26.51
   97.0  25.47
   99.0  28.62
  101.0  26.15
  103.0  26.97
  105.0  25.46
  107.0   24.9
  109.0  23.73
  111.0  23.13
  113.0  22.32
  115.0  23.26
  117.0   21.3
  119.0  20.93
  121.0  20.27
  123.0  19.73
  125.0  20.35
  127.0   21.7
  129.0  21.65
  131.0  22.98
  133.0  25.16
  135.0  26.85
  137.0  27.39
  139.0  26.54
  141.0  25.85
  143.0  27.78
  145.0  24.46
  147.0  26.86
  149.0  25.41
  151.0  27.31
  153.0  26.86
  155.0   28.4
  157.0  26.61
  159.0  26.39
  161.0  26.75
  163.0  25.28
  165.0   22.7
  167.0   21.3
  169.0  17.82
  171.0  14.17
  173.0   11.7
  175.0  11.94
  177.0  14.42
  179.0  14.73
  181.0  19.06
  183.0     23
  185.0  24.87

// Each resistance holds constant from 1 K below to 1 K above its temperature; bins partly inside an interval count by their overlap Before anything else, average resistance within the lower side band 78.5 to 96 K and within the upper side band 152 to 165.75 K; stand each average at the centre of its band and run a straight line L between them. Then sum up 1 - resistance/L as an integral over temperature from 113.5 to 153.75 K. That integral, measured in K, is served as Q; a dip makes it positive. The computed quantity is 3.7 K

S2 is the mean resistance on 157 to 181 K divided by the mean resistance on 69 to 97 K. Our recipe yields 0.72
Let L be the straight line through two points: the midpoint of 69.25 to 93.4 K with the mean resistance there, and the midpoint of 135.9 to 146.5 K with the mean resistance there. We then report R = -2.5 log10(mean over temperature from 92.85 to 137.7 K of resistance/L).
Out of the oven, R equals 0.11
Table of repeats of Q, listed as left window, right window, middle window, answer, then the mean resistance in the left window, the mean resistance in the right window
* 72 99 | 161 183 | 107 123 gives 1.0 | 26.5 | 18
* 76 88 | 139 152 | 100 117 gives 1.5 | 26.9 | 26.3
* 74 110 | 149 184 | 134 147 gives -2.0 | 26.4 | 21.2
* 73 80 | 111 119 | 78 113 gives -3.7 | 25.1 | 22.2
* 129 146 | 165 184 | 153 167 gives -3.8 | 25.6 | 16.8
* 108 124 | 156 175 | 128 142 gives -2.4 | 21.8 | 20.9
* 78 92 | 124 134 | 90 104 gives -0.5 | 27.1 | 22.4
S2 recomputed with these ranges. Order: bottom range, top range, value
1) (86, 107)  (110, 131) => 0.81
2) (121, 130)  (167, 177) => 0.71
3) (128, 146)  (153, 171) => 0.94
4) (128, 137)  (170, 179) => 0.54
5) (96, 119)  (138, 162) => 1.09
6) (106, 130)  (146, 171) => 1.13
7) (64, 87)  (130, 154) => 0.98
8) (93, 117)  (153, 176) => 0.86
